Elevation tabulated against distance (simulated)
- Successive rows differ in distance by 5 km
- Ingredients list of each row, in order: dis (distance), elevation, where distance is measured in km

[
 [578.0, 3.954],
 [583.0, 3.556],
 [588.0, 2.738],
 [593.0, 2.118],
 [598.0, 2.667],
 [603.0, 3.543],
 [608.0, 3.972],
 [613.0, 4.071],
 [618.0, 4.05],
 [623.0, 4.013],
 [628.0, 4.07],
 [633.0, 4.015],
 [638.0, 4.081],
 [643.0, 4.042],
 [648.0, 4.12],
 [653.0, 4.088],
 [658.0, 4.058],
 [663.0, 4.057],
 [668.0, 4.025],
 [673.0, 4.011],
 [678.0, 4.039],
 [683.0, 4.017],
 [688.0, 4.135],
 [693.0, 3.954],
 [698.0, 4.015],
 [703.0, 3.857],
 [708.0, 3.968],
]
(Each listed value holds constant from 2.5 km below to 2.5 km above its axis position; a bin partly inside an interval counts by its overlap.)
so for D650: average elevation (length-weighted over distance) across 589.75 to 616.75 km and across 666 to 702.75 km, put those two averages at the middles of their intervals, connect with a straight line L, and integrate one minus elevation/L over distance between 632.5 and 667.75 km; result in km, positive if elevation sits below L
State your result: -3.4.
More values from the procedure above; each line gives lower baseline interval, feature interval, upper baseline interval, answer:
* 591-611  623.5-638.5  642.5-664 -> -1.5 km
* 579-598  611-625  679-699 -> -3.6 km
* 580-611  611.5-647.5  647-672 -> -4.3 km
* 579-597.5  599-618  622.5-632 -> -1.6 km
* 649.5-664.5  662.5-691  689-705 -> -0.2 km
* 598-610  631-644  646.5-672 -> -0.7 km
